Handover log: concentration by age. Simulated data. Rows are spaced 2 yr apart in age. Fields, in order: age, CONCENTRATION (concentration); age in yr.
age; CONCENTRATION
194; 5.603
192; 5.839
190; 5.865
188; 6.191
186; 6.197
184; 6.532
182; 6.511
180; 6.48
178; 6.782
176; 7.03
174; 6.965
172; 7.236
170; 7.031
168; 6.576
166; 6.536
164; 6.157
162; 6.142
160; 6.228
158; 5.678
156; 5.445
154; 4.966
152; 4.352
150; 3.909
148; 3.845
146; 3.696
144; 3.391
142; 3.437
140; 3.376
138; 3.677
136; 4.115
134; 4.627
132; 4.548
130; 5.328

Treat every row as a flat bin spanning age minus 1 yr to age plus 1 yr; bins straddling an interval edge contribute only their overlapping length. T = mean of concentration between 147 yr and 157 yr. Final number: 4.5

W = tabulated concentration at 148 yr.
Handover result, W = 3.845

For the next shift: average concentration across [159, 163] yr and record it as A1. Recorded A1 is 6.19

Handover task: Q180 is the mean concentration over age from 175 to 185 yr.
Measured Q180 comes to 6.67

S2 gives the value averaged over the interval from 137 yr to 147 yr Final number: 3.52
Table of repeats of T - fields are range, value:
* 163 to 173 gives 6.71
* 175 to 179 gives 6.91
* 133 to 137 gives 4.37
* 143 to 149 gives 3.64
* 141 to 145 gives 3.41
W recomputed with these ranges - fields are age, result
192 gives 5.839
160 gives 6.228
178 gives 6.782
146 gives 3.696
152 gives 4.352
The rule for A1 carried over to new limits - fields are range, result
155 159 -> 5.56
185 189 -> 6.19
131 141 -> 4.07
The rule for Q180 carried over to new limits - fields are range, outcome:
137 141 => 3.53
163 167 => 6.35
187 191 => 6.03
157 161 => 5.95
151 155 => 4.66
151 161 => 5.33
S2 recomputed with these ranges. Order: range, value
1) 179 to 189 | 6.38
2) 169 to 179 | 7.01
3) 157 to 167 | 6.15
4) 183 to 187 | 6.36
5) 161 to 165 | 6.15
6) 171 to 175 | 7.1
